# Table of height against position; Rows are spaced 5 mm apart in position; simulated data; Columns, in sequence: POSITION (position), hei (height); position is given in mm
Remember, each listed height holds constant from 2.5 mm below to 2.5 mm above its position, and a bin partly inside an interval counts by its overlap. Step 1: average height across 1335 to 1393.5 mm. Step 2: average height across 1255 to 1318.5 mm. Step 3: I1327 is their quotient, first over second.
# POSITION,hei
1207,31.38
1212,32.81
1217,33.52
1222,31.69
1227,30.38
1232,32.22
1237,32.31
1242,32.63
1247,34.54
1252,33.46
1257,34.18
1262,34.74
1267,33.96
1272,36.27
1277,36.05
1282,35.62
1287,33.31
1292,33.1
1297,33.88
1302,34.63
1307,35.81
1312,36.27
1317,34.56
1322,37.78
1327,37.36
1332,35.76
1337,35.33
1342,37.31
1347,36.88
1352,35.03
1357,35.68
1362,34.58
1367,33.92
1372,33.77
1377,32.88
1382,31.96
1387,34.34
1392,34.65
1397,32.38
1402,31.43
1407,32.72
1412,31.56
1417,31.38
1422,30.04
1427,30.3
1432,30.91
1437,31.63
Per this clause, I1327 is 1.00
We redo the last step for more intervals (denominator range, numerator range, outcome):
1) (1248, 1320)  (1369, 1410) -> 0.95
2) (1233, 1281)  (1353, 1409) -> 0.98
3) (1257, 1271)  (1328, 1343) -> 1.05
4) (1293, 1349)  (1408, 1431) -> 0.86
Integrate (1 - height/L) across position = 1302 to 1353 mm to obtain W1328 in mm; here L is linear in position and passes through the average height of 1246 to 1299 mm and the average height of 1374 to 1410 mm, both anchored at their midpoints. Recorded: -3.66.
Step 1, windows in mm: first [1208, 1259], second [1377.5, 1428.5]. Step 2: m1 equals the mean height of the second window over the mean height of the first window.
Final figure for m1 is 0.98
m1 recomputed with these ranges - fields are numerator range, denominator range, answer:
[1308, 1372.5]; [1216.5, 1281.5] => 1.06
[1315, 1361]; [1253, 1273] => 1.05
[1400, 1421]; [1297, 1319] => 0.90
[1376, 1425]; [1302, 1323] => 0.90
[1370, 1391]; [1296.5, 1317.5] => 0.95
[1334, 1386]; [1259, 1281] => 0.99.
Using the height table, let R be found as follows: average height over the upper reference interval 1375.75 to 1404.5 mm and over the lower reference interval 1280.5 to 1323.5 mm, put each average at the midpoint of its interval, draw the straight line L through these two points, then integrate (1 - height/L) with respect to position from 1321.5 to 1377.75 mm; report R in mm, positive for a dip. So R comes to -2.8 mm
